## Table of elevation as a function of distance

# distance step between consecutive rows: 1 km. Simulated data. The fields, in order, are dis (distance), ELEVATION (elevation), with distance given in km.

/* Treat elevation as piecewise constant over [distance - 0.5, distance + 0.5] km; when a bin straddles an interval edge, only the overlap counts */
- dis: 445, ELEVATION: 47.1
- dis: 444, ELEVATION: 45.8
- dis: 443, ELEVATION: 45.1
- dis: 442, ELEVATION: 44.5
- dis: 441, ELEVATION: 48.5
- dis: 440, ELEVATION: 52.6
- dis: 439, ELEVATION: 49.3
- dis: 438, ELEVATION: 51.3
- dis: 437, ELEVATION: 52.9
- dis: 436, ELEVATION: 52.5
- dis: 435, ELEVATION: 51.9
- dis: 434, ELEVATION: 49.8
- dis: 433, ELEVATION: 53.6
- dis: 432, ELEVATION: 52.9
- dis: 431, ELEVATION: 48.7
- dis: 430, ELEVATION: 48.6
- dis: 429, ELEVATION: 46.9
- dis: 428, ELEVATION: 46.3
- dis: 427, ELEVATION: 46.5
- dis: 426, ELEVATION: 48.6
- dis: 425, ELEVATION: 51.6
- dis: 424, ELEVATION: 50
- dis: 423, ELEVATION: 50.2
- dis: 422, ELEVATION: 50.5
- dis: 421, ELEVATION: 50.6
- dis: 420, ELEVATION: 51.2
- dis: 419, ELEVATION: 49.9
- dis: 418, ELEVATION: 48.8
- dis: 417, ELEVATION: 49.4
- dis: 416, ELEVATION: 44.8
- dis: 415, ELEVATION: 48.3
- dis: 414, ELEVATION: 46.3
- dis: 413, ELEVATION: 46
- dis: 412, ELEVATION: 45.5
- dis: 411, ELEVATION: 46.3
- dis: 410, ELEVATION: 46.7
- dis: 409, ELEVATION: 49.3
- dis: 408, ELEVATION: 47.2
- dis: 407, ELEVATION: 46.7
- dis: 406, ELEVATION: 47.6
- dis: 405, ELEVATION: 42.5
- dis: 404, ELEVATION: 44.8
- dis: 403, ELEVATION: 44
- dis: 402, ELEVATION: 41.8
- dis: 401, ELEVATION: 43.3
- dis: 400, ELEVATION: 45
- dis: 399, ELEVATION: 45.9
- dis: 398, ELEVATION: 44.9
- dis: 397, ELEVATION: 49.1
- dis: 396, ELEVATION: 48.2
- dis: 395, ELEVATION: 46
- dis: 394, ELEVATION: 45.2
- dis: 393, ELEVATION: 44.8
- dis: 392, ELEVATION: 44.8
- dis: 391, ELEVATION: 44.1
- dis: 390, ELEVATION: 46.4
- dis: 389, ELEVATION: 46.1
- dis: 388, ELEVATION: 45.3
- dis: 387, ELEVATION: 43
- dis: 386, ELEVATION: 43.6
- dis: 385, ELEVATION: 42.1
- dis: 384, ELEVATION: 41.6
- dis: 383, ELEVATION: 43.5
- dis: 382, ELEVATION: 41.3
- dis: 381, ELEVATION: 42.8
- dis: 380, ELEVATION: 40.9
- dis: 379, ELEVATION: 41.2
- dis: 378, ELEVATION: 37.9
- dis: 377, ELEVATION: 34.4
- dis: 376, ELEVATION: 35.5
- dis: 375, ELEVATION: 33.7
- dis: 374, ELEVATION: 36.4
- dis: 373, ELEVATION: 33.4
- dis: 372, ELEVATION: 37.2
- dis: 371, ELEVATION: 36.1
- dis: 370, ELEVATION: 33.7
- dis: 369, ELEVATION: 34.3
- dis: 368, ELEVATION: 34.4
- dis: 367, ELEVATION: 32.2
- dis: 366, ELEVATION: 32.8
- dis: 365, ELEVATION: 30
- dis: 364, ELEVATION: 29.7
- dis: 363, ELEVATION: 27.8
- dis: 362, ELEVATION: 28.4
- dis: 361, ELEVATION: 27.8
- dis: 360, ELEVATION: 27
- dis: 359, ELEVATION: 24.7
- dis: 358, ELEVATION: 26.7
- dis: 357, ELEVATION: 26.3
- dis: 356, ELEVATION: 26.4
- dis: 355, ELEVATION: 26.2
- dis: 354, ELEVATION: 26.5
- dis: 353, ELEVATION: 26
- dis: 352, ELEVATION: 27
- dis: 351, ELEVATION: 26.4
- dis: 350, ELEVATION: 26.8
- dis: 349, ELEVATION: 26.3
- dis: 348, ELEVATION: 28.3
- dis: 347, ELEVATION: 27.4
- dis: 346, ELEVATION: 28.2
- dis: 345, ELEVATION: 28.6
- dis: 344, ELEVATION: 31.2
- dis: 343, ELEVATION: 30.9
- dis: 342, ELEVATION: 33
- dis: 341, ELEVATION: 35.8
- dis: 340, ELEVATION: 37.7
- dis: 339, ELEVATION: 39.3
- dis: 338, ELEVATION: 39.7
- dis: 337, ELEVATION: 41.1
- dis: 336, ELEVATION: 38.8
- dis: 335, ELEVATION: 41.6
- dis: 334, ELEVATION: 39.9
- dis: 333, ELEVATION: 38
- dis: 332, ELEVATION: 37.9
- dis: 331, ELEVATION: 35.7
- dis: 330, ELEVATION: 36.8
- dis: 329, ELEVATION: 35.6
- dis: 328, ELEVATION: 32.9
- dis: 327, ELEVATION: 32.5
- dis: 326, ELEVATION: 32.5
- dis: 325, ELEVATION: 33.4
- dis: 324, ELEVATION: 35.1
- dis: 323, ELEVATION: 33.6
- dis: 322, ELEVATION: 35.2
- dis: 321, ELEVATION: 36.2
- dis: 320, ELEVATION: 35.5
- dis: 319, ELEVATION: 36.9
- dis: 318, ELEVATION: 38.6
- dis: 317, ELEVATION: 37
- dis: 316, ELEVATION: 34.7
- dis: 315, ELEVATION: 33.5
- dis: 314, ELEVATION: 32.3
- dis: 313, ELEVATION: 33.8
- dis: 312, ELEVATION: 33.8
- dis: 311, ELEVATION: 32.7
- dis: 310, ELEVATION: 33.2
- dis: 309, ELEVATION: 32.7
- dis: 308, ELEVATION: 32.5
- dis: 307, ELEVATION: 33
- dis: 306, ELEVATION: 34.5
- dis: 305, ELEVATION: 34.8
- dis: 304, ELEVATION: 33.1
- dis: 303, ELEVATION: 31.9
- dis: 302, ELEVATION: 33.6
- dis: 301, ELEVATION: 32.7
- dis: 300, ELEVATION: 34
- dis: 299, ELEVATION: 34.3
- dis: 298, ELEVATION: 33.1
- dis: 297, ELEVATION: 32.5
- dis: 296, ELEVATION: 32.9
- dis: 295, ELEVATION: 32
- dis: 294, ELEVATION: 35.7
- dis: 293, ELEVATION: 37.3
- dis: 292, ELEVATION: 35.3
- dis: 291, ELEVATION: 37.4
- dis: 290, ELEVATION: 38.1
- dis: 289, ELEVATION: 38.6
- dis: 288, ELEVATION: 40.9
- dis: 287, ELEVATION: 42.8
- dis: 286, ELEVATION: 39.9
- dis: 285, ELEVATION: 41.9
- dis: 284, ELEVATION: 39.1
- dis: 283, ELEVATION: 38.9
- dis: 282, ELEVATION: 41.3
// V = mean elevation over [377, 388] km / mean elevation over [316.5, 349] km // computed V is 1.2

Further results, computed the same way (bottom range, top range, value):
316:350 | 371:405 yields 1.22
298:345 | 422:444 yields 1.42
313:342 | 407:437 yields 1.35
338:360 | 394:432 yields 1.62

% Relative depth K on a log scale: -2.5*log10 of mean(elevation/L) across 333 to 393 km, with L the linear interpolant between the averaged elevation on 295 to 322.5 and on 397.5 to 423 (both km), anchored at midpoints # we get 0.18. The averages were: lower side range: 34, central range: 34.7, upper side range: 46.8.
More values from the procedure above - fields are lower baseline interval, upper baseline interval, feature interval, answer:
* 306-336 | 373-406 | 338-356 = 0.26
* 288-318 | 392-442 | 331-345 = 0.04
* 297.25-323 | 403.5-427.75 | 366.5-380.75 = 0.18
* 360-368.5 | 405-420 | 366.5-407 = -0.09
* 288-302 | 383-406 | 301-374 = 0.19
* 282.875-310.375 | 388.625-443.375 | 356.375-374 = 0.35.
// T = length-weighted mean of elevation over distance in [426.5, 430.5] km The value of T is 47.1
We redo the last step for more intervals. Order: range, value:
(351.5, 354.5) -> 26.5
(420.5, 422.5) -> 50.5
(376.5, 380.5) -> 38.6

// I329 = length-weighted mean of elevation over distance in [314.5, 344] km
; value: 36.1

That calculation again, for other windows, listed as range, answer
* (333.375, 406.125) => 36.6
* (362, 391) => 37.7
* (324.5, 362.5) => 31.8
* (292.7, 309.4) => 33.5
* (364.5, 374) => 33.9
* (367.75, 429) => 44.1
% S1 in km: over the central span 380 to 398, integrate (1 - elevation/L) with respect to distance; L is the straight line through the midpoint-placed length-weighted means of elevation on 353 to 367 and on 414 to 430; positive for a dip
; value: -3.3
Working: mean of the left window 27.8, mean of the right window 48.8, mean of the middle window 44.5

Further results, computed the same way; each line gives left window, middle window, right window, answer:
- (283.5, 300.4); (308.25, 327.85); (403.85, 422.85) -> 2.4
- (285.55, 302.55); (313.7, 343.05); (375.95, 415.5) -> 2.0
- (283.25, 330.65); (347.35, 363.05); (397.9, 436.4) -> 5.4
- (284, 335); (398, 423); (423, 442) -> 0.3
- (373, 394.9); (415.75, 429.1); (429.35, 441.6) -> -0.1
